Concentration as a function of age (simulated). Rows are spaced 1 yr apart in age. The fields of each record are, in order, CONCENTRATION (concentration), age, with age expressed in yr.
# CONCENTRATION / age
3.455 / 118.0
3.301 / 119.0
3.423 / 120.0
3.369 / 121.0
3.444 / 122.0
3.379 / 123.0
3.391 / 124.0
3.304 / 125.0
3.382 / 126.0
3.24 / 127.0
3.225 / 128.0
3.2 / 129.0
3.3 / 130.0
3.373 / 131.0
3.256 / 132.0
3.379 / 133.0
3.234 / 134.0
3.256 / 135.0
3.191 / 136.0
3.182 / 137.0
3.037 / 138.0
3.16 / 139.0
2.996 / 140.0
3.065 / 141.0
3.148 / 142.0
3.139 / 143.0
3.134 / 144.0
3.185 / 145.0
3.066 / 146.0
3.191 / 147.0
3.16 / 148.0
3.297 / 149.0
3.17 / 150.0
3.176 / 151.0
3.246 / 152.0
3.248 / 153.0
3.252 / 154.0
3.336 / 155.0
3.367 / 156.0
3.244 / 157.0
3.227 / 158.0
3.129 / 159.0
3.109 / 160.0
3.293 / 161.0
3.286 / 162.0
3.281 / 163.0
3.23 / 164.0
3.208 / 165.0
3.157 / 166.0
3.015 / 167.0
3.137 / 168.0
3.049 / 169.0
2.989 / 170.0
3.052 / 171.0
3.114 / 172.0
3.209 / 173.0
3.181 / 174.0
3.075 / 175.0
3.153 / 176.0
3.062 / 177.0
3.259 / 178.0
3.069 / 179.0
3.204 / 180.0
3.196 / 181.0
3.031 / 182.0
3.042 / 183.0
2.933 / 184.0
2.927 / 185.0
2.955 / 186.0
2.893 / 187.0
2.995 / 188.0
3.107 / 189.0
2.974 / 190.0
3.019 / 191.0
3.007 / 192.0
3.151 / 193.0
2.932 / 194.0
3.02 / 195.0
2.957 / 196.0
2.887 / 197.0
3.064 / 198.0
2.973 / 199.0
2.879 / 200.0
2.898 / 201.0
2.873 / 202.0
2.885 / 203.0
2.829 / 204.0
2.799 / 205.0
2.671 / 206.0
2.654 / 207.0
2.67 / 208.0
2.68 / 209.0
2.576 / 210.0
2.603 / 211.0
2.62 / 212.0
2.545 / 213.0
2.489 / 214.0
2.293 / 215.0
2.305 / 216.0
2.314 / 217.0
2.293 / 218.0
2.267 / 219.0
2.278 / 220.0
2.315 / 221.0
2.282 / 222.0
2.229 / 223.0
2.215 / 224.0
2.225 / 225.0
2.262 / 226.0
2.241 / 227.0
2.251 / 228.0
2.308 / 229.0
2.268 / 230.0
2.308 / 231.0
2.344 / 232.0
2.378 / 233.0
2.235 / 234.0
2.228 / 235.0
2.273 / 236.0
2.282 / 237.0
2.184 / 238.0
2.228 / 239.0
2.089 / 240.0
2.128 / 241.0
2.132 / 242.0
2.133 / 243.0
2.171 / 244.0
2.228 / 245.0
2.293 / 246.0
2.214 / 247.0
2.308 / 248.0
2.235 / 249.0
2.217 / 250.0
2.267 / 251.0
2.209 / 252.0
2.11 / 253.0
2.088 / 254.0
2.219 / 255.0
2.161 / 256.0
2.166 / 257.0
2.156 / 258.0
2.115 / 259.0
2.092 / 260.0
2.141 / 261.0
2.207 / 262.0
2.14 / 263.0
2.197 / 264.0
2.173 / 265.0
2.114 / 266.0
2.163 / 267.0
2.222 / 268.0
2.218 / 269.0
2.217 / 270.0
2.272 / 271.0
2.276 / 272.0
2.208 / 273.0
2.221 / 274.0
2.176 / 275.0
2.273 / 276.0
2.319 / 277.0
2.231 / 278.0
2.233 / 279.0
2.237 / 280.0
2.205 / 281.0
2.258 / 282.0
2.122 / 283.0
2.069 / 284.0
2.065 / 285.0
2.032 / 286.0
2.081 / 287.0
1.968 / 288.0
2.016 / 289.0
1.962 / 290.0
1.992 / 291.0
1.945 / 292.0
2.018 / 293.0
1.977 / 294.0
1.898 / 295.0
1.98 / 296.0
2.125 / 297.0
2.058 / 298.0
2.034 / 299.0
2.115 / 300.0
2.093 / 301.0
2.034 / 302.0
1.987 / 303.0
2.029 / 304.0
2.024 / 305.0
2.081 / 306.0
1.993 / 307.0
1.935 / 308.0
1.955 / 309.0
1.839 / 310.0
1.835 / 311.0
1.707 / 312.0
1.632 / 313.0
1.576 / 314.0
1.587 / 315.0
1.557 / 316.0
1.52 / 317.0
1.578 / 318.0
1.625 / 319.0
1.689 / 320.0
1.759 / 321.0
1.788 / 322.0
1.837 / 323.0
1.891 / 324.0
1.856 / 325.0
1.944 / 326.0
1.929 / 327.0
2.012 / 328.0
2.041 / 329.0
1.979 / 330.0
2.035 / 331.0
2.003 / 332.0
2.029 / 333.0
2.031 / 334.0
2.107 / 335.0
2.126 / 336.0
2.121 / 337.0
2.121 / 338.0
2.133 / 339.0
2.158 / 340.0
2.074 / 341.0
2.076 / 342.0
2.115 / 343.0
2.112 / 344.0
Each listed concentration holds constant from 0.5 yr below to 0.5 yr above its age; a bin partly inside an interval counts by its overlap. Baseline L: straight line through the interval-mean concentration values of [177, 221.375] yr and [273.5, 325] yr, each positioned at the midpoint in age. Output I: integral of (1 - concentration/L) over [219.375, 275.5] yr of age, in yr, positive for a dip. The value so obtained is 4.2 yr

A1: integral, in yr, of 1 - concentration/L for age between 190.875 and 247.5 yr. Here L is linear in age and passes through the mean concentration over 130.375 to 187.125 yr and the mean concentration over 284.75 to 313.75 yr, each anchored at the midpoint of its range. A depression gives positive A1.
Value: 3.7 yr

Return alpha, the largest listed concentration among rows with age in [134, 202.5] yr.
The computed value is 3.367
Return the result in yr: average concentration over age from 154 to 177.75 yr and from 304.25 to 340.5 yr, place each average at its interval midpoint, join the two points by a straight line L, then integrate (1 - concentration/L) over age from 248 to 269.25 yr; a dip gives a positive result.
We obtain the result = 2.1 yr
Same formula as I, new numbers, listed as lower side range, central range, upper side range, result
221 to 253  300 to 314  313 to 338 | 0.1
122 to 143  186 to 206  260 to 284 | -1.3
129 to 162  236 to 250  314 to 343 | 1.7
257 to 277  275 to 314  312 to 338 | 0.0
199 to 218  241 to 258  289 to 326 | 1.0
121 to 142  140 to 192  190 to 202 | -0.5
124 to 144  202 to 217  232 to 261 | -0.5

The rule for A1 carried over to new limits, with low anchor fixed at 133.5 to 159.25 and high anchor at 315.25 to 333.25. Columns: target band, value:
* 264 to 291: 0.3 yr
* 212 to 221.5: 1.0 yr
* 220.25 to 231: 1.3 yr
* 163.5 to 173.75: -0.3 yr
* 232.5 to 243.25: 1.2 yr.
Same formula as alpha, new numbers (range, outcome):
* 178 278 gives 3.259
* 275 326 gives 2.319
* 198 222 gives 3.064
